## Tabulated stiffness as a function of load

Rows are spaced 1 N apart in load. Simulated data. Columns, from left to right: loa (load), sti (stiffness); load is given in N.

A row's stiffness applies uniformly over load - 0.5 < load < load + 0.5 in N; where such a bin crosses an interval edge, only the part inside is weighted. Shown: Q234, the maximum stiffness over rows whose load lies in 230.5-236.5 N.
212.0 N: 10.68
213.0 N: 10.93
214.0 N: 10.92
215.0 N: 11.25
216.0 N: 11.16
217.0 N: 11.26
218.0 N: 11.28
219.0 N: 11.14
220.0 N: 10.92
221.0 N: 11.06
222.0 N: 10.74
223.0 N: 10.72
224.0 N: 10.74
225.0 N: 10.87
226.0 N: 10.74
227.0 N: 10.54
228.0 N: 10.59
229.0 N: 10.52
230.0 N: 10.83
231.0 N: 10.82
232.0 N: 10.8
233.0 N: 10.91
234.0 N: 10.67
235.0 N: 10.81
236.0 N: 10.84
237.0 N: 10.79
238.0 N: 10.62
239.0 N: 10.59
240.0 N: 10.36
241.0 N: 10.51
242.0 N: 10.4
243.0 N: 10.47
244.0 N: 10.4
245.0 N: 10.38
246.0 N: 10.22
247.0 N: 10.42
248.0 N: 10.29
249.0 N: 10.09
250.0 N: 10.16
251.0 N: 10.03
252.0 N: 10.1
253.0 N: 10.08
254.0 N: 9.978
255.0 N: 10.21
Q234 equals 10.91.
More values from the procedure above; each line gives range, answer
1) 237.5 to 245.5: 10.62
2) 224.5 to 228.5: 10.87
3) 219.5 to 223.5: 11.06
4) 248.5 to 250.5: 10.16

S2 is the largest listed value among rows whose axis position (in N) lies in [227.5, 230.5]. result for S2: 10.83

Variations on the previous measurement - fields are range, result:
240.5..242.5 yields 10.51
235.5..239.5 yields 10.84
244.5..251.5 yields 10.42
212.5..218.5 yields 11.28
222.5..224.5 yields 10.74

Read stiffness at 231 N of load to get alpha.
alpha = 10.82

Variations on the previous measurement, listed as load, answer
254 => 9.978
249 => 10.09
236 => 10.84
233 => 10.91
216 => 11.16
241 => 10.51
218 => 11.28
